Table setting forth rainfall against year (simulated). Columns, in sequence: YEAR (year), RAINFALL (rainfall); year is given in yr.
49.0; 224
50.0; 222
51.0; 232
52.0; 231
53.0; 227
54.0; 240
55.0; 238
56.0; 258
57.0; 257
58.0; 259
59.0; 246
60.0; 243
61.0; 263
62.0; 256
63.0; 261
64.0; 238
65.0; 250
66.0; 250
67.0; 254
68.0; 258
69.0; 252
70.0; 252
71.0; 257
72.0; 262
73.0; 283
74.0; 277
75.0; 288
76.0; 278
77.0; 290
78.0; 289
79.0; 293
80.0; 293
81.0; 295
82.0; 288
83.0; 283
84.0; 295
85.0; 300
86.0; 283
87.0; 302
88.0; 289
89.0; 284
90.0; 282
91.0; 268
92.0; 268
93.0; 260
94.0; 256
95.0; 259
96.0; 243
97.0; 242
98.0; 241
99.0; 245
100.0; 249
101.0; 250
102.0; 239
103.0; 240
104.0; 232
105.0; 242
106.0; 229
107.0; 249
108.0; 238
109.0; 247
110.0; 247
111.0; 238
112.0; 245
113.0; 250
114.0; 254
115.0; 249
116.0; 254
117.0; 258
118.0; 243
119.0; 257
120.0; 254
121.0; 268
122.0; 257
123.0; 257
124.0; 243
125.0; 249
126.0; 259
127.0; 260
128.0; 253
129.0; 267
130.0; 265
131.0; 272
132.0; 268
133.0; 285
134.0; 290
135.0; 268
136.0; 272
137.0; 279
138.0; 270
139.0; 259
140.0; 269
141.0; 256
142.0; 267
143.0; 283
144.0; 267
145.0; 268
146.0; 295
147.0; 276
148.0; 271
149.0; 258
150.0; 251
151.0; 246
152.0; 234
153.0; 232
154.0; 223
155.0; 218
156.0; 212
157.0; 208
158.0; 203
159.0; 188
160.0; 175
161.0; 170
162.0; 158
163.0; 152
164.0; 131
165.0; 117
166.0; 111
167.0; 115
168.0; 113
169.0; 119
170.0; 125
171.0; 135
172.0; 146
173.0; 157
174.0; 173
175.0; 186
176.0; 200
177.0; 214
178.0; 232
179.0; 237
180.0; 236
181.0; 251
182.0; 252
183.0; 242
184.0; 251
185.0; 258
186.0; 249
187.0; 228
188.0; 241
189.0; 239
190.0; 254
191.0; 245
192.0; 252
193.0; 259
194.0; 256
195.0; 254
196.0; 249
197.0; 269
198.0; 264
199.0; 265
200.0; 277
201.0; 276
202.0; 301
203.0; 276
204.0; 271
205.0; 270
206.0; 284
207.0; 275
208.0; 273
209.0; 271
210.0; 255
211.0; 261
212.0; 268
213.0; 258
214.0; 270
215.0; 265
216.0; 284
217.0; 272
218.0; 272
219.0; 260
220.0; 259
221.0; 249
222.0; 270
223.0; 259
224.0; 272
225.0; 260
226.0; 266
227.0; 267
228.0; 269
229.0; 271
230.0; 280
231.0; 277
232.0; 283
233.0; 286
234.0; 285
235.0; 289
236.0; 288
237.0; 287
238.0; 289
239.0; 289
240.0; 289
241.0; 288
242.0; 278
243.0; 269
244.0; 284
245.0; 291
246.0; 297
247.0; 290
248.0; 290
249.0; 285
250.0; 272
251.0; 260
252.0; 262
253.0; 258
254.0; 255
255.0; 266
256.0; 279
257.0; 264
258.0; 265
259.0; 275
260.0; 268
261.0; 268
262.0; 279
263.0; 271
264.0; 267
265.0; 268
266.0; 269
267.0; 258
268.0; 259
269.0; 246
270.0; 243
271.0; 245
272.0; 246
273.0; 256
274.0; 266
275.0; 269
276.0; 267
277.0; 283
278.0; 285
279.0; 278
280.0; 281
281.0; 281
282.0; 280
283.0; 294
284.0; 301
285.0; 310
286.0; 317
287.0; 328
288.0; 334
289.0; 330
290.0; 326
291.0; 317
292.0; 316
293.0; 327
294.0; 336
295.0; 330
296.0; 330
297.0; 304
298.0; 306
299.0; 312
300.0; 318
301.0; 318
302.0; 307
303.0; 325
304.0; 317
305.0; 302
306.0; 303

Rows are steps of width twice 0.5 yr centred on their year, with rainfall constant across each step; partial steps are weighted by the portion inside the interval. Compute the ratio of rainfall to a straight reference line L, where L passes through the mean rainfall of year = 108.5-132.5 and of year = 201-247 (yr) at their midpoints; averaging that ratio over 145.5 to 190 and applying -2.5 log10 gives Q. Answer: 0.283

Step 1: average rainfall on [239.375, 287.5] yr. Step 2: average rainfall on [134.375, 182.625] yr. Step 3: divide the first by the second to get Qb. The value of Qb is 1.3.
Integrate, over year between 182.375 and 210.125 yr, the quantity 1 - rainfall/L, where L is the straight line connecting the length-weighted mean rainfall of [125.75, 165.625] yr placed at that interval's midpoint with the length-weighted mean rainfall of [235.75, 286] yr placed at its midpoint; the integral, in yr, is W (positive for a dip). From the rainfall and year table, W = -0.7 yr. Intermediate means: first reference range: 239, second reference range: 275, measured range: 261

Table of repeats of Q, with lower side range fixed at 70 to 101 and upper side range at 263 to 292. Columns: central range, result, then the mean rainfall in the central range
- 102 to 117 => 0.13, 244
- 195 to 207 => 0.03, 272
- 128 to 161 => 0.10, 252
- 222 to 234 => 0.03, 272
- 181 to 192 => 0.13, 246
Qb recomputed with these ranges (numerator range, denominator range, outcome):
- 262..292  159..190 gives 1.50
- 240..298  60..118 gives 1.08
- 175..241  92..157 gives 1.04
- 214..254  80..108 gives 1.05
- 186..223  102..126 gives 1.06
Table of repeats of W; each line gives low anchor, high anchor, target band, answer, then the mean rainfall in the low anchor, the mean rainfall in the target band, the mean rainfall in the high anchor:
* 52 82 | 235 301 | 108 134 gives 1.18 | 262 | 256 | 285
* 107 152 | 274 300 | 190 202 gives 0.75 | 261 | 262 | 305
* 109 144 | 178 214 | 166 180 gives 5.04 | 261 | 166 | 259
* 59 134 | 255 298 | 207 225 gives 0.77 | 261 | 266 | 286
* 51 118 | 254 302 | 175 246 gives 3.49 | 259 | 264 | 288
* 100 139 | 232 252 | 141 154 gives 0.05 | 255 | 261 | 284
